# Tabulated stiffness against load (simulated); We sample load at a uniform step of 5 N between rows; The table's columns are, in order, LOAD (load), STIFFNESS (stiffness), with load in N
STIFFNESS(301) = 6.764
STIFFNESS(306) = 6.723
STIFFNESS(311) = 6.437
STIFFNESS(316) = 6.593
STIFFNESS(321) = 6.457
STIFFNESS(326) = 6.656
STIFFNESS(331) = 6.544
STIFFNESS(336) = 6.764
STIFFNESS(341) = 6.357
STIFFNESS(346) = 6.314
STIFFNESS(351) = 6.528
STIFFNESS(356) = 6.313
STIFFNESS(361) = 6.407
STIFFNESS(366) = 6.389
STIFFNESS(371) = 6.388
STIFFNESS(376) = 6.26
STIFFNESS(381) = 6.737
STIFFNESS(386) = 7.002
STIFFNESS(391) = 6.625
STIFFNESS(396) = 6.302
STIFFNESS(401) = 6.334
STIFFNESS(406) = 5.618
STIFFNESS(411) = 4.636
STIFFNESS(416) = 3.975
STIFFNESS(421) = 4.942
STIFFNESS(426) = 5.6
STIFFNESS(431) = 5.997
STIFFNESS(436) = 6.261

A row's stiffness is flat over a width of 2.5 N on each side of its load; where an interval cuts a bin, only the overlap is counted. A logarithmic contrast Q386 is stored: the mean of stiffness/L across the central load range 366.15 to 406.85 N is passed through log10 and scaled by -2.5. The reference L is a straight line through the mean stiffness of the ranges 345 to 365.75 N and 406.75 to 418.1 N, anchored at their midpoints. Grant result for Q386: -0.20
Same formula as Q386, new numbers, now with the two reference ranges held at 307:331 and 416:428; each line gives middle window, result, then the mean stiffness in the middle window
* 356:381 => -0.11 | 6.39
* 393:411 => -0.12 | 5.9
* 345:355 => -0.06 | 6.42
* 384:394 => -0.23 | 6.78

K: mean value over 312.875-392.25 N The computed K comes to 6.52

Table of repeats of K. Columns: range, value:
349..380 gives 6.4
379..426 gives 5.78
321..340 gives 6.61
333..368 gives 6.44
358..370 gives 6.39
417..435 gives 5.45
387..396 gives 6.6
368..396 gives 6.57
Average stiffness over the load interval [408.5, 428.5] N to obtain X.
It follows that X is 4.79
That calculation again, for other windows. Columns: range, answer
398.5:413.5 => 5.53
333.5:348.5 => 6.48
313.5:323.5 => 6.53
